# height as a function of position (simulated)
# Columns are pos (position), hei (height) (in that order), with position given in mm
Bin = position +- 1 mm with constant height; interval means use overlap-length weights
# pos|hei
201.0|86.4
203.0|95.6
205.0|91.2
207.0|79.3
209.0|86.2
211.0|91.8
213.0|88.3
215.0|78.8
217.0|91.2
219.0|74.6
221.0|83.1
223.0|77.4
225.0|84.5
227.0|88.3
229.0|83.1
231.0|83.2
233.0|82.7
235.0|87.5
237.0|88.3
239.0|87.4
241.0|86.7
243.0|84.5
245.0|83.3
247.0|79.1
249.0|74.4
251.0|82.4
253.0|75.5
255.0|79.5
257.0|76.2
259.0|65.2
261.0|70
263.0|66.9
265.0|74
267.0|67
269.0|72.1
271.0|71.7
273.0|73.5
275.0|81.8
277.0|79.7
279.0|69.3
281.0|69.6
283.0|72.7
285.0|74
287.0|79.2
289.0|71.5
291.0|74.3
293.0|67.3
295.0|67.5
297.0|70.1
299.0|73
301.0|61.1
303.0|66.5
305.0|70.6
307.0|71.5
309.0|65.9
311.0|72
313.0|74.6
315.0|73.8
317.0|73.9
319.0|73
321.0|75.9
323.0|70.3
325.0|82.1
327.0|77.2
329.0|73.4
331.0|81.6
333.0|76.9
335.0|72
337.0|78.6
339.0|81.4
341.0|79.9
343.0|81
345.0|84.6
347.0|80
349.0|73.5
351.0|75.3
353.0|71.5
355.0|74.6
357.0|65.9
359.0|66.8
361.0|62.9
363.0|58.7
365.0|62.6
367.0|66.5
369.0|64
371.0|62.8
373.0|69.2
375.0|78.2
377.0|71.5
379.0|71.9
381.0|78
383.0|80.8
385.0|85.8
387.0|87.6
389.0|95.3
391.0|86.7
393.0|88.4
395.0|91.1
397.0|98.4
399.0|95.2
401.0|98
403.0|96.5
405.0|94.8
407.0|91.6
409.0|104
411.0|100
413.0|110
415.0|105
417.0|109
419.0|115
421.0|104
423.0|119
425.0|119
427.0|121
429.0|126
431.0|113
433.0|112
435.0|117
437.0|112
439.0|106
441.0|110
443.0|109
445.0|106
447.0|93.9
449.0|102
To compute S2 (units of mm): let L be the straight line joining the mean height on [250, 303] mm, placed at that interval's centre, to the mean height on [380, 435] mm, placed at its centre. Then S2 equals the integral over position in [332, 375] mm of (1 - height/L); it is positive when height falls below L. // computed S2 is 8.2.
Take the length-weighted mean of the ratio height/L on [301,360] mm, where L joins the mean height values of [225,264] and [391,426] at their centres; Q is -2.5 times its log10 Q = 0.23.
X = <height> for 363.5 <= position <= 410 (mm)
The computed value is 83.2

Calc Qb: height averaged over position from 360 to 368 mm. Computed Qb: 62.7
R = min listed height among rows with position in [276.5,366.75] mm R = 58.7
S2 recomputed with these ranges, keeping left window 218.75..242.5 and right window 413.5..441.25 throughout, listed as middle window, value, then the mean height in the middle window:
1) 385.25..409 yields 3.42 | 93.3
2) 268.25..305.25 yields 8.23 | 71.9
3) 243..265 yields 3.01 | 75.6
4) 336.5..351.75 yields 3.27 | 79.4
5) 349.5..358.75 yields 2.80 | 71.5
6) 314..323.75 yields 2.39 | 73.5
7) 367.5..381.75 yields 4.74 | 70.5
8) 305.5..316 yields 2.69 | 71.5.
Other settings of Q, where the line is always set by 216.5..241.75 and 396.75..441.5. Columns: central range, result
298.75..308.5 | 0.35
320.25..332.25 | 0.25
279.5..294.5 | 0.25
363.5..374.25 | 0.48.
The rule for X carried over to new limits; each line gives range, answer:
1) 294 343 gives 73.6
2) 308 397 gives 75.7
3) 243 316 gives 72.9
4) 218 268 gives 79.4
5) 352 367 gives 66.2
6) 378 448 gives 101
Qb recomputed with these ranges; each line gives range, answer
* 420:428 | 116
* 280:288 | 73.9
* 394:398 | 94.8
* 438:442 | 108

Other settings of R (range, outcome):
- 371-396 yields 62.8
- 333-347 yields 72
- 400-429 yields 91.6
